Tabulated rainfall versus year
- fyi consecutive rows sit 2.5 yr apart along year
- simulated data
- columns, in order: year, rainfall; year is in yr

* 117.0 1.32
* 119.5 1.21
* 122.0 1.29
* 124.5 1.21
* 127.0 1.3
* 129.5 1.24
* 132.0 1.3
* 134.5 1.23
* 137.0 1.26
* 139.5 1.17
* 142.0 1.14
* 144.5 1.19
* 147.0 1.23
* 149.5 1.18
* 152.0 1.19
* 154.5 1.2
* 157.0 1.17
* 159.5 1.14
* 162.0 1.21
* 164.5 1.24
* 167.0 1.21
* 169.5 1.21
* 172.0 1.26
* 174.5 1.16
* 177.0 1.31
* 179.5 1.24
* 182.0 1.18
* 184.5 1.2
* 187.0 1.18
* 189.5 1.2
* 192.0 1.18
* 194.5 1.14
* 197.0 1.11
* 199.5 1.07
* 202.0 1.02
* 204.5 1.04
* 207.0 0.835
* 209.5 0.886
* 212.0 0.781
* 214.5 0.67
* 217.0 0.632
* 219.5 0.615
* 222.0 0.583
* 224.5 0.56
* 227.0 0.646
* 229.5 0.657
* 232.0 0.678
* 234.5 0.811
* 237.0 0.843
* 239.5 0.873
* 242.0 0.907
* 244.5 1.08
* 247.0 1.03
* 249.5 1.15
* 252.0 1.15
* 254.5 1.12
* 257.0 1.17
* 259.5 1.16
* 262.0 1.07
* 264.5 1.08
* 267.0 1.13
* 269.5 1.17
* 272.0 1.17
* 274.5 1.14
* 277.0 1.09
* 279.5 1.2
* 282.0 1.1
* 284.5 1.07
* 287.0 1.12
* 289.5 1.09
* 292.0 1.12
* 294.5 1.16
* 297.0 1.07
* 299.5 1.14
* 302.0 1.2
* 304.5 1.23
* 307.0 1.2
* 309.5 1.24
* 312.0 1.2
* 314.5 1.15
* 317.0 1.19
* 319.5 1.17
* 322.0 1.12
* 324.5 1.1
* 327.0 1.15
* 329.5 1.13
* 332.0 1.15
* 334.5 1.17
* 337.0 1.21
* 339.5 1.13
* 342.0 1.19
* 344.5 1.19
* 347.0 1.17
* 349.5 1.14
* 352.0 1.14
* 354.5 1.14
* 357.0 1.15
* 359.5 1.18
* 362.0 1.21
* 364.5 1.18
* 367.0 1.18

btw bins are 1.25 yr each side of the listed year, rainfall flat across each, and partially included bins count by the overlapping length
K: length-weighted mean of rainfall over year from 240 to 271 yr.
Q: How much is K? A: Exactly 1.1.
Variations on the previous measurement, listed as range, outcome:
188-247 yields 0.867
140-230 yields 1.04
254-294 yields 1.13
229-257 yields 0.954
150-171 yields 1.2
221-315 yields 1.04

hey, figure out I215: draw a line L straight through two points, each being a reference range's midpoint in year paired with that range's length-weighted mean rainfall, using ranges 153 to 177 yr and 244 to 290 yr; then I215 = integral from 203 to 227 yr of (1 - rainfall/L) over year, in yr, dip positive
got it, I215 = 8.9 yr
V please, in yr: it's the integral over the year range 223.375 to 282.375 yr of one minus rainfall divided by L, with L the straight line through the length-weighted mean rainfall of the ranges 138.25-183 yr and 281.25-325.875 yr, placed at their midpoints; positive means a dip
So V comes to 8.5 yr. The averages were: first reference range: 1.2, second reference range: 1.15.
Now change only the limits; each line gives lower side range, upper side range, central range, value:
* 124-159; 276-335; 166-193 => -0.31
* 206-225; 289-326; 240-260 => -4.86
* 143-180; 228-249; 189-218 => 1.91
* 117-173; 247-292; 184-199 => 0.28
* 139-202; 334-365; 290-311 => 0.11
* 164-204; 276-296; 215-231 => 7.43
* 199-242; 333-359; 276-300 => -3.22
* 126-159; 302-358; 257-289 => 1.50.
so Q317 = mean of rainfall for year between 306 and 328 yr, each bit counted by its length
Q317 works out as 1.17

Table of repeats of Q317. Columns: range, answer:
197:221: 0.85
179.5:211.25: 1.09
